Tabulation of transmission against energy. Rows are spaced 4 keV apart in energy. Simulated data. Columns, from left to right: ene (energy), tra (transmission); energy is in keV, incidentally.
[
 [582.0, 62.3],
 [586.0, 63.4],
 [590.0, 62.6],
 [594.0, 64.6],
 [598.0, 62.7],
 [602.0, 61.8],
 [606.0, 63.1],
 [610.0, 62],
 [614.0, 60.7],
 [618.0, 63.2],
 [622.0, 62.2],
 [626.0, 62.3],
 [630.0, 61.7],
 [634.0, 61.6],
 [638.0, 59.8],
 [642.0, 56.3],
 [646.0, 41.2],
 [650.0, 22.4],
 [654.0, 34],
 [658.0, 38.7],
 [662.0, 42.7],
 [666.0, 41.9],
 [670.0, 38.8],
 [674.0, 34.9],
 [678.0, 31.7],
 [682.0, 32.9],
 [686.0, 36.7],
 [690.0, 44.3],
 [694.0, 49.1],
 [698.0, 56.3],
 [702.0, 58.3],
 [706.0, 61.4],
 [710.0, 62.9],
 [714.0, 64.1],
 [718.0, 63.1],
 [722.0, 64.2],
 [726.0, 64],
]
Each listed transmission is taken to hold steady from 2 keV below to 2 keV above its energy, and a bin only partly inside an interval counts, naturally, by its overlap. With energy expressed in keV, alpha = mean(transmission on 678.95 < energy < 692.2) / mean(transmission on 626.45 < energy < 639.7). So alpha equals 0.6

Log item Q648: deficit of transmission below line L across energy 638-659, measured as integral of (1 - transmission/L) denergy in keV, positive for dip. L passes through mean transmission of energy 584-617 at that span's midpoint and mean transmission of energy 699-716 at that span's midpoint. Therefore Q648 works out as 7.3 keV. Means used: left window 62.6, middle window 40.5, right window 61.4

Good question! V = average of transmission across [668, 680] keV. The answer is 35.1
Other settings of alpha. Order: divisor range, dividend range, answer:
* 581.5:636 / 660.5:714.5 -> 0.74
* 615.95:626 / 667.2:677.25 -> 0.58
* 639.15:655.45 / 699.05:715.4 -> 1.54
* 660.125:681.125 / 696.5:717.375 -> 1.61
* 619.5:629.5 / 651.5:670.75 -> 0.62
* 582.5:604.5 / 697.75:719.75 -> 0.97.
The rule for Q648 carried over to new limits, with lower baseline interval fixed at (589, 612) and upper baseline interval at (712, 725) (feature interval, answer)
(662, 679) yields 6.9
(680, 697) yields 5.9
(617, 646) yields 1.6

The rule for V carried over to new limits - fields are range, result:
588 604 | 62.9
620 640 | 61.5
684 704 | 48.9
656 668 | 41.1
